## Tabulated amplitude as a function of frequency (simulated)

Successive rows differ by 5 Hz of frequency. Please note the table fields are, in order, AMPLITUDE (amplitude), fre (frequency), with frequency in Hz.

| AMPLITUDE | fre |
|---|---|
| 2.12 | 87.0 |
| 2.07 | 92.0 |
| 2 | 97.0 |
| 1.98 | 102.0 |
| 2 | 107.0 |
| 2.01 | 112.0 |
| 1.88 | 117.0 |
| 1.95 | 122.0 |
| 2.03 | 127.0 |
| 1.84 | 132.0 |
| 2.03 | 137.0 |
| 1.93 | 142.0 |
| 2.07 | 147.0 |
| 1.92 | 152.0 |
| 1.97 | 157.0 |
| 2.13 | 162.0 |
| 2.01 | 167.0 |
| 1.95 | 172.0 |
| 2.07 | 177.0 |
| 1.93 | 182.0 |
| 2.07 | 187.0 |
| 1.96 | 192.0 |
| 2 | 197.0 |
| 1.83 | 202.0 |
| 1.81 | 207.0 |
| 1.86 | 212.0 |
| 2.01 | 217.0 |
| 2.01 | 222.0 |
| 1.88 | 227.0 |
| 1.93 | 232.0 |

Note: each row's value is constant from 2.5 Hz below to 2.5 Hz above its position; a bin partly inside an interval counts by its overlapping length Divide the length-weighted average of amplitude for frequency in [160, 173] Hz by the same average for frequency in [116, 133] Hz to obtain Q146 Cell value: 1.05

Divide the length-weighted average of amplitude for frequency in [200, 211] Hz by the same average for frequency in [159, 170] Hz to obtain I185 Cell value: 0.9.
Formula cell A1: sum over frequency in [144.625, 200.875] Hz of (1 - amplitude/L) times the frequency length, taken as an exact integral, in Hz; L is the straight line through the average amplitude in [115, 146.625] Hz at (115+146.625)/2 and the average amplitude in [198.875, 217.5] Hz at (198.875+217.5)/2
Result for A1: -2.8 Hz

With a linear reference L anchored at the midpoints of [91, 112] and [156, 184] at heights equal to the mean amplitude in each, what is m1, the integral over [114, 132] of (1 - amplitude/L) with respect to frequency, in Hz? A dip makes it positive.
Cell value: 0.6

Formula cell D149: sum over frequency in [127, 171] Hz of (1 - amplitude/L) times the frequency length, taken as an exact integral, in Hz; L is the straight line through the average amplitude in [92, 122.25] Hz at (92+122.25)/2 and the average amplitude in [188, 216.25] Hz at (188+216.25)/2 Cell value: -0.9 Hz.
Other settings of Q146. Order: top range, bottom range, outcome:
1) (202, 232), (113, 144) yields 0.98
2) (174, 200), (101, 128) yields 1.02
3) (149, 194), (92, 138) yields 1.02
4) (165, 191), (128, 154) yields 1.02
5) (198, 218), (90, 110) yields 0.93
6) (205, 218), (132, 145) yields 0.96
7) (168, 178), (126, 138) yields 1.03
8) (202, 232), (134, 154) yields 0.96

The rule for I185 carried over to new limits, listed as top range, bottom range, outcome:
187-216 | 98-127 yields 0.97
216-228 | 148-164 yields 0.98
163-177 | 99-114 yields 1.01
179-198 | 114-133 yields 1.03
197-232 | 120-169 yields 0.96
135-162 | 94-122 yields 1.01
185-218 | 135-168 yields 0.96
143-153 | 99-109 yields 1.00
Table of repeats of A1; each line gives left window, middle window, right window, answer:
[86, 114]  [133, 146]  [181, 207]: 0.1 Hz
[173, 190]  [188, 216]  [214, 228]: 1.2 Hz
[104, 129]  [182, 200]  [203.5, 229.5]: -0.6 Hz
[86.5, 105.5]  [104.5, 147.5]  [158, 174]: 1.3 Hz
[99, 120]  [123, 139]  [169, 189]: 0.1 Hz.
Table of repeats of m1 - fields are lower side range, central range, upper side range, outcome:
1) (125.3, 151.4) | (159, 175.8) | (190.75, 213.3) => -0.83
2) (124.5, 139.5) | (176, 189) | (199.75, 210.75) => -1.03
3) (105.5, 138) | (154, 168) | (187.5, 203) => -0.55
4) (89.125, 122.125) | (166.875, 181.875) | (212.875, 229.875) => -0.22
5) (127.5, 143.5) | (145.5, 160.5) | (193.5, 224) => -0.40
